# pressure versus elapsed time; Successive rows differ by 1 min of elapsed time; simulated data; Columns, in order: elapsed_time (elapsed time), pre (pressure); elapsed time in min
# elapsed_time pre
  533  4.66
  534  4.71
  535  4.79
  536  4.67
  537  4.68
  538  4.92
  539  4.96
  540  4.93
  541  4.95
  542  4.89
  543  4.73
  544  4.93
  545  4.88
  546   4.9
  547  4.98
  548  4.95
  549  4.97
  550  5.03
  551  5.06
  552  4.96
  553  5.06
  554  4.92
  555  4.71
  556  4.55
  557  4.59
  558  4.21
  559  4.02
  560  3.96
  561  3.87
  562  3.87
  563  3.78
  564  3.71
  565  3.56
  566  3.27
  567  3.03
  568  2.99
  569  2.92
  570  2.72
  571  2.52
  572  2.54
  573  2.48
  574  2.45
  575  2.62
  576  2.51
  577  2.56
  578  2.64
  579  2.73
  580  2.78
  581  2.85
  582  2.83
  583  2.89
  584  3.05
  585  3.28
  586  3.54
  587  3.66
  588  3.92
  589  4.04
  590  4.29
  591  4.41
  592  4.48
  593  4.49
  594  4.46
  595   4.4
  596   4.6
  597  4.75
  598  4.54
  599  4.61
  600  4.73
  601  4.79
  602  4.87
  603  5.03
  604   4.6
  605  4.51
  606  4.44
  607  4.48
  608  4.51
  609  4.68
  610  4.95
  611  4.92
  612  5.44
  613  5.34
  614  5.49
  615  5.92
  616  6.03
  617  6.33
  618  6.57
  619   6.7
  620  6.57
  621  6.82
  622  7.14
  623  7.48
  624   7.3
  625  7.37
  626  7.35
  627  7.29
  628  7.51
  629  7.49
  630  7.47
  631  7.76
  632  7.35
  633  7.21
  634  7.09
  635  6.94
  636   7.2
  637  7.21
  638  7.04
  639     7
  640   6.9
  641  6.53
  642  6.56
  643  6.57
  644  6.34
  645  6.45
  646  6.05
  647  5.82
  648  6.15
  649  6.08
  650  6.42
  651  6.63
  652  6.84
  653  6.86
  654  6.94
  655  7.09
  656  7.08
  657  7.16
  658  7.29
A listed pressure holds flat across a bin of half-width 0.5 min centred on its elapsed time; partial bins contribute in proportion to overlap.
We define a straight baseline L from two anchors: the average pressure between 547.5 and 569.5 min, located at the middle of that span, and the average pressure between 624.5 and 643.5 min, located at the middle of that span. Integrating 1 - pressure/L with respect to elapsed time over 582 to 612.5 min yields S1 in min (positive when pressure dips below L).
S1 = 7.3 min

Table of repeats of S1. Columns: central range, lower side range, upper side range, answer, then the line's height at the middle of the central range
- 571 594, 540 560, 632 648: 9.5 min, 5.49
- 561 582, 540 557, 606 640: 9.5 min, 5.4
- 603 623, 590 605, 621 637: 1.3 min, 5.94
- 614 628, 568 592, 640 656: -4.5 min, 5.15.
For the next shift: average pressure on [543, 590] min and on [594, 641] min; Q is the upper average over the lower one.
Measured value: 1.63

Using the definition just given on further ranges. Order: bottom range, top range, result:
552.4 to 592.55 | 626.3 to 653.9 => 1.97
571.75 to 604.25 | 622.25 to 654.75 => 1.86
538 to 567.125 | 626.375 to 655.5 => 1.52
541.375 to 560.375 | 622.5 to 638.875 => 1.54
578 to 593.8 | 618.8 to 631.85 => 2.05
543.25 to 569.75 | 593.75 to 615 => 1.12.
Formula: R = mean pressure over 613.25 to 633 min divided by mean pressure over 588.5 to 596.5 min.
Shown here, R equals 1.58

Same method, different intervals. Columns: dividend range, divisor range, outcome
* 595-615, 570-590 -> 1.62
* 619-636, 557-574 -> 2.16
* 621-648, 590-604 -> 1.52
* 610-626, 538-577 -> 1.57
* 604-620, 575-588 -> 1.81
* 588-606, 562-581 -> 1.56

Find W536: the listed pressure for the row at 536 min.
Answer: 4.67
